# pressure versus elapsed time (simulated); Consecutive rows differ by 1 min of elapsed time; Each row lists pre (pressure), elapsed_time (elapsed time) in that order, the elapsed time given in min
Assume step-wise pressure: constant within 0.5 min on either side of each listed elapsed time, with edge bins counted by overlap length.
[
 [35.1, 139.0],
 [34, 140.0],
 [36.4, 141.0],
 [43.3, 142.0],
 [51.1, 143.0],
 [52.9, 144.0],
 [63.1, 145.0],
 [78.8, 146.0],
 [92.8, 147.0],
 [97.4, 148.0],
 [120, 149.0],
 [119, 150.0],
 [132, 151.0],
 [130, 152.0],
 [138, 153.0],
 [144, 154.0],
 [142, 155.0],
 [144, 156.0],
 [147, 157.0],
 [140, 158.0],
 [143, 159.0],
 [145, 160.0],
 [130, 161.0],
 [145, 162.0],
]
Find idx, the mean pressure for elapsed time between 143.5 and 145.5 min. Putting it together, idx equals 58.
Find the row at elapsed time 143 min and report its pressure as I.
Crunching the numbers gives 51.1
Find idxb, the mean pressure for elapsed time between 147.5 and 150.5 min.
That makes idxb 112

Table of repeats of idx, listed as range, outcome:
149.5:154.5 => 133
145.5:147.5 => 85.8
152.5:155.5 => 141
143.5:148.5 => 77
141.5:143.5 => 47.2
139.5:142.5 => 37.9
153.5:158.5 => 143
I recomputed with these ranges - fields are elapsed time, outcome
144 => 52.9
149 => 120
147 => 92.8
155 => 142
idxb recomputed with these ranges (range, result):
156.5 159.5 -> 143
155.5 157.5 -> 146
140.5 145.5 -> 49.4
